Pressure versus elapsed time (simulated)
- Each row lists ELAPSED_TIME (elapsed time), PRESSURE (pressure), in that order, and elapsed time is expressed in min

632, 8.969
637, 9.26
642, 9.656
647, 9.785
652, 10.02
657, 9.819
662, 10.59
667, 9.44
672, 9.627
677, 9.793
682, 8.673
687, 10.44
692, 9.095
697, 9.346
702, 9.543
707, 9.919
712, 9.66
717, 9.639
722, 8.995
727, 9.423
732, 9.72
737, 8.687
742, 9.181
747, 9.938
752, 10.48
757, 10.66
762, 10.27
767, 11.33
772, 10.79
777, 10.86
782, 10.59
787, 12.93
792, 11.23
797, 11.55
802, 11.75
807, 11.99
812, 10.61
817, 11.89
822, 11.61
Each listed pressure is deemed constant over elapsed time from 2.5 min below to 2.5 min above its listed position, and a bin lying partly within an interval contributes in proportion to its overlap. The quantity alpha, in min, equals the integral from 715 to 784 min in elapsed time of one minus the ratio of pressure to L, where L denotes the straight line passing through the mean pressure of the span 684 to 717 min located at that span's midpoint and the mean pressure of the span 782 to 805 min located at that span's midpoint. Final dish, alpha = 4.6 min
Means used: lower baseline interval 9.65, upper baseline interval 11.7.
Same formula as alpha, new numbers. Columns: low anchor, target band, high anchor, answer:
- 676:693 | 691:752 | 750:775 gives 3.60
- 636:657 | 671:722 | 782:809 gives 4.24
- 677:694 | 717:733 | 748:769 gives 1.11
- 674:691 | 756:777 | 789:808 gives 0.55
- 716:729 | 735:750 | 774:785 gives 0.80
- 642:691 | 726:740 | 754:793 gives 1.74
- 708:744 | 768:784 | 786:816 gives 0.08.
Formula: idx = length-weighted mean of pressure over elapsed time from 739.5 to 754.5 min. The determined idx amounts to 9.87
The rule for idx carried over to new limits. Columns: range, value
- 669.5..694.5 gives 9.53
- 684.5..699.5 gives 9.63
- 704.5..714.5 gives 9.79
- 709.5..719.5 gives 9.65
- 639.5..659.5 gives 9.82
